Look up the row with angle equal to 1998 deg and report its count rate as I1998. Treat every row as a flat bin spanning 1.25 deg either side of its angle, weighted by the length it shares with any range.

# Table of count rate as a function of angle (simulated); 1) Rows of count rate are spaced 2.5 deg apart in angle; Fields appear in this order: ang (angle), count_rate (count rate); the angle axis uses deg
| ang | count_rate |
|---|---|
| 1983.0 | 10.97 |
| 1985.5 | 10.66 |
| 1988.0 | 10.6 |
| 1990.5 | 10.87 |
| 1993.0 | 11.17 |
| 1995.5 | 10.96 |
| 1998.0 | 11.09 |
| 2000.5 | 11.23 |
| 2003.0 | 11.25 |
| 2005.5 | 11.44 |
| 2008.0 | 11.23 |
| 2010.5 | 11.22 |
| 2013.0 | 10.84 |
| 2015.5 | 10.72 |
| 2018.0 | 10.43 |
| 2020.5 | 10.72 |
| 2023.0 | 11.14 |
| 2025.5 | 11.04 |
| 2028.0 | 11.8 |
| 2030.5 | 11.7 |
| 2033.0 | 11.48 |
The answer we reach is 11.09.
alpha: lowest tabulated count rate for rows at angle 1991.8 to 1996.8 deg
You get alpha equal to 10.96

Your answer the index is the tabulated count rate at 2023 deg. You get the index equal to 11.14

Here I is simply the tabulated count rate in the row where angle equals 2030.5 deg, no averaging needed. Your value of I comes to 11.7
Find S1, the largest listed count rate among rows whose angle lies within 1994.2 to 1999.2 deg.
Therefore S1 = 11.09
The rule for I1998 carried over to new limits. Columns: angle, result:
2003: 11.25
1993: 11.17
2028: 11.8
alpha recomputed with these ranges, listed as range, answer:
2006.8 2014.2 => 10.84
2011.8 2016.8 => 10.72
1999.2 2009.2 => 11.23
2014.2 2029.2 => 10.43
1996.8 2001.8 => 11.09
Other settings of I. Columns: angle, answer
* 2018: 10.43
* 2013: 10.84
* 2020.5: 10.72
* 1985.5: 10.66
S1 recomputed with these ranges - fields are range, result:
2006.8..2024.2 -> 11.23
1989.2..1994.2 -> 11.17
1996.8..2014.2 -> 11.44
